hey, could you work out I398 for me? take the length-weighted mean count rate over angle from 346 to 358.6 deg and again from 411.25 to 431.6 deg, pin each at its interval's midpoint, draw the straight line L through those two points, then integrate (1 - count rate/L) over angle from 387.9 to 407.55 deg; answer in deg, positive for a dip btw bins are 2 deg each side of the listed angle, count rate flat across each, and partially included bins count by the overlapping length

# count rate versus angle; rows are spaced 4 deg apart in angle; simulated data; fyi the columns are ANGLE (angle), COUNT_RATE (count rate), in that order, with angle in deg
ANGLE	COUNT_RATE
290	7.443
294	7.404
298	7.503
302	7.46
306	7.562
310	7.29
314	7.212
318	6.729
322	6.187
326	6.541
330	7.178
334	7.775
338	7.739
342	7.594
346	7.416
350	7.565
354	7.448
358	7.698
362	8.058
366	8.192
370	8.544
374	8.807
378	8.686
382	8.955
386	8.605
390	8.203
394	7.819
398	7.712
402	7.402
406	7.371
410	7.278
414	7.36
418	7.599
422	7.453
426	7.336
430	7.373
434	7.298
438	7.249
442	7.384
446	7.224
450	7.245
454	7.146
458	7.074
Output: -0.7 deg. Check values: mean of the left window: 7.53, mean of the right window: 7.42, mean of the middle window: 7.71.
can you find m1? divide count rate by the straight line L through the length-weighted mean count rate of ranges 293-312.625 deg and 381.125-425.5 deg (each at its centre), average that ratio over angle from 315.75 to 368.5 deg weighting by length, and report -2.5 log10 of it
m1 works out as 0.02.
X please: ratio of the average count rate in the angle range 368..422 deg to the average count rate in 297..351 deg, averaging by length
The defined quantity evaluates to 1.10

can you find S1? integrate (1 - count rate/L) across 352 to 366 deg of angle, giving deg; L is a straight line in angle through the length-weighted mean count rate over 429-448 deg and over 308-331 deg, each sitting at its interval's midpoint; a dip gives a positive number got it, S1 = -1.6 deg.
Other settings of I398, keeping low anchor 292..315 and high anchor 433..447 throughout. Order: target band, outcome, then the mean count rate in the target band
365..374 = -1.4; 8.49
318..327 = 1.2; 6.43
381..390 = -1.6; 8.63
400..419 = -0.2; 7.39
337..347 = -0.3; 7.58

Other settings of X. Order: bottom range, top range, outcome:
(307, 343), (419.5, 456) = 1.02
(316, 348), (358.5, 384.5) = 1.19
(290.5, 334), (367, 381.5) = 1.21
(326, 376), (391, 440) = 0.96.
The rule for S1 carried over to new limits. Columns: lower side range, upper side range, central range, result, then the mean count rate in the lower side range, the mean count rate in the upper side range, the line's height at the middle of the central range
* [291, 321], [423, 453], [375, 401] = -3.6 deg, 7.28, 7.3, 7.29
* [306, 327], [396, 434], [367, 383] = -3.3 deg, 6.88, 7.42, 7.2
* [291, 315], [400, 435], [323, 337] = 0.5 deg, 7.41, 7.39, 7.41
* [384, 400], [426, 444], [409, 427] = 0.5 deg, 8.08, 7.33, 7.63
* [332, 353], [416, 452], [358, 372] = -1.2 deg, 7.61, 7.35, 7.55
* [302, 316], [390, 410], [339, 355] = -0.1 deg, 7.37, 7.61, 7.47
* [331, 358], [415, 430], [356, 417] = -4.3 deg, 7.58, 7.44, 7.51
